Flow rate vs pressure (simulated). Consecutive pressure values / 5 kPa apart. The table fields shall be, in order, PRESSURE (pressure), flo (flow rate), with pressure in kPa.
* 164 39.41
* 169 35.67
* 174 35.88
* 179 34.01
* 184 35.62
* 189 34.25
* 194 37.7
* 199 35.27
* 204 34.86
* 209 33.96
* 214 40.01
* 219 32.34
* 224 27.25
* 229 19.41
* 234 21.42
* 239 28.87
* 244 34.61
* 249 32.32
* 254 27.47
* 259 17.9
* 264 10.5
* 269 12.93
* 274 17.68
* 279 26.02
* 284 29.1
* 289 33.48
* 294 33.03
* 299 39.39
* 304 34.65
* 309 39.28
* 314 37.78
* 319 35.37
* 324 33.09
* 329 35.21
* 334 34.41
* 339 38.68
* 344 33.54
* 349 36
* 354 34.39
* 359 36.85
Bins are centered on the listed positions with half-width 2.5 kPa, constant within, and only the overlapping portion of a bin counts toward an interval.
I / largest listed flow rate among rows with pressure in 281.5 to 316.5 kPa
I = 39.39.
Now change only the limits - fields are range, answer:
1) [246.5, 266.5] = 32.32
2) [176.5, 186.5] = 35.62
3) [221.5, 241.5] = 28.87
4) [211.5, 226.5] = 40.01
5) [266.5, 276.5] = 17.68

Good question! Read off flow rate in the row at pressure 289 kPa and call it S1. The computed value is 33.48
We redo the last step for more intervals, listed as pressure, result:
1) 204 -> 34.86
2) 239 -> 28.87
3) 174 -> 35.88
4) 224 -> 27.25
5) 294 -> 33.03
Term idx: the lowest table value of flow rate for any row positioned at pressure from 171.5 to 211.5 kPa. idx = 33.96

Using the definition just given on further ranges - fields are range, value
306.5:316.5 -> 37.78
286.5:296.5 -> 33.03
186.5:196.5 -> 34.25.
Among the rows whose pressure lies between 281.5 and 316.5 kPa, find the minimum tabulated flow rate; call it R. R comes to 29.1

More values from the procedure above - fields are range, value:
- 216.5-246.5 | 19.41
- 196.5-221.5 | 32.34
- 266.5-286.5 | 12.93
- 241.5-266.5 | 10.5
